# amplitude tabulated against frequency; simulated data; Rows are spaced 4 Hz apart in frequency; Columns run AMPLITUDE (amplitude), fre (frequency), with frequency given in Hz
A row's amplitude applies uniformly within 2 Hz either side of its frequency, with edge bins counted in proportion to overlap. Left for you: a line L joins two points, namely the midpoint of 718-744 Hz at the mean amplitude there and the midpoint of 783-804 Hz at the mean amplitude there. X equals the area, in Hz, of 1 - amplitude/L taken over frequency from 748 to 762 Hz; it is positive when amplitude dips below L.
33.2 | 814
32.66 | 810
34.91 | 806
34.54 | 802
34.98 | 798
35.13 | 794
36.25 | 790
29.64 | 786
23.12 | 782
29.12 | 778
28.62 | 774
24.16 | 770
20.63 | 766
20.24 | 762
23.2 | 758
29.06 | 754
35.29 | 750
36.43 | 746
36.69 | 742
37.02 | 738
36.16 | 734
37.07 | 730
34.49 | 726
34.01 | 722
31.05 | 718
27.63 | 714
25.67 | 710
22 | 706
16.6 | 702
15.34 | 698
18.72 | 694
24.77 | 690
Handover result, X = 2.8 Hz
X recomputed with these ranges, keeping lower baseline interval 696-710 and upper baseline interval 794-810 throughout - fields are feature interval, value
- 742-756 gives -4.2 Hz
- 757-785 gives 5.1 Hz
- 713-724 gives -4.9 Hz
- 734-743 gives -4.4 Hz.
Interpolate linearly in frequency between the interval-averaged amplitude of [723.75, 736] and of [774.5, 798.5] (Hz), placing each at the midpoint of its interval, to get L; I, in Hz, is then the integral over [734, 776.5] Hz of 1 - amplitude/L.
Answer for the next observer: 5.5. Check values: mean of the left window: 35.9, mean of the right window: 31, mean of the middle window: 29.5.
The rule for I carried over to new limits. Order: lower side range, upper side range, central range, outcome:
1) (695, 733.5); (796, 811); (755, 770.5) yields 4.38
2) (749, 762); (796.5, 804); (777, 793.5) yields 1.16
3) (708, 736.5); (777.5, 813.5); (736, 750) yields -1.78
